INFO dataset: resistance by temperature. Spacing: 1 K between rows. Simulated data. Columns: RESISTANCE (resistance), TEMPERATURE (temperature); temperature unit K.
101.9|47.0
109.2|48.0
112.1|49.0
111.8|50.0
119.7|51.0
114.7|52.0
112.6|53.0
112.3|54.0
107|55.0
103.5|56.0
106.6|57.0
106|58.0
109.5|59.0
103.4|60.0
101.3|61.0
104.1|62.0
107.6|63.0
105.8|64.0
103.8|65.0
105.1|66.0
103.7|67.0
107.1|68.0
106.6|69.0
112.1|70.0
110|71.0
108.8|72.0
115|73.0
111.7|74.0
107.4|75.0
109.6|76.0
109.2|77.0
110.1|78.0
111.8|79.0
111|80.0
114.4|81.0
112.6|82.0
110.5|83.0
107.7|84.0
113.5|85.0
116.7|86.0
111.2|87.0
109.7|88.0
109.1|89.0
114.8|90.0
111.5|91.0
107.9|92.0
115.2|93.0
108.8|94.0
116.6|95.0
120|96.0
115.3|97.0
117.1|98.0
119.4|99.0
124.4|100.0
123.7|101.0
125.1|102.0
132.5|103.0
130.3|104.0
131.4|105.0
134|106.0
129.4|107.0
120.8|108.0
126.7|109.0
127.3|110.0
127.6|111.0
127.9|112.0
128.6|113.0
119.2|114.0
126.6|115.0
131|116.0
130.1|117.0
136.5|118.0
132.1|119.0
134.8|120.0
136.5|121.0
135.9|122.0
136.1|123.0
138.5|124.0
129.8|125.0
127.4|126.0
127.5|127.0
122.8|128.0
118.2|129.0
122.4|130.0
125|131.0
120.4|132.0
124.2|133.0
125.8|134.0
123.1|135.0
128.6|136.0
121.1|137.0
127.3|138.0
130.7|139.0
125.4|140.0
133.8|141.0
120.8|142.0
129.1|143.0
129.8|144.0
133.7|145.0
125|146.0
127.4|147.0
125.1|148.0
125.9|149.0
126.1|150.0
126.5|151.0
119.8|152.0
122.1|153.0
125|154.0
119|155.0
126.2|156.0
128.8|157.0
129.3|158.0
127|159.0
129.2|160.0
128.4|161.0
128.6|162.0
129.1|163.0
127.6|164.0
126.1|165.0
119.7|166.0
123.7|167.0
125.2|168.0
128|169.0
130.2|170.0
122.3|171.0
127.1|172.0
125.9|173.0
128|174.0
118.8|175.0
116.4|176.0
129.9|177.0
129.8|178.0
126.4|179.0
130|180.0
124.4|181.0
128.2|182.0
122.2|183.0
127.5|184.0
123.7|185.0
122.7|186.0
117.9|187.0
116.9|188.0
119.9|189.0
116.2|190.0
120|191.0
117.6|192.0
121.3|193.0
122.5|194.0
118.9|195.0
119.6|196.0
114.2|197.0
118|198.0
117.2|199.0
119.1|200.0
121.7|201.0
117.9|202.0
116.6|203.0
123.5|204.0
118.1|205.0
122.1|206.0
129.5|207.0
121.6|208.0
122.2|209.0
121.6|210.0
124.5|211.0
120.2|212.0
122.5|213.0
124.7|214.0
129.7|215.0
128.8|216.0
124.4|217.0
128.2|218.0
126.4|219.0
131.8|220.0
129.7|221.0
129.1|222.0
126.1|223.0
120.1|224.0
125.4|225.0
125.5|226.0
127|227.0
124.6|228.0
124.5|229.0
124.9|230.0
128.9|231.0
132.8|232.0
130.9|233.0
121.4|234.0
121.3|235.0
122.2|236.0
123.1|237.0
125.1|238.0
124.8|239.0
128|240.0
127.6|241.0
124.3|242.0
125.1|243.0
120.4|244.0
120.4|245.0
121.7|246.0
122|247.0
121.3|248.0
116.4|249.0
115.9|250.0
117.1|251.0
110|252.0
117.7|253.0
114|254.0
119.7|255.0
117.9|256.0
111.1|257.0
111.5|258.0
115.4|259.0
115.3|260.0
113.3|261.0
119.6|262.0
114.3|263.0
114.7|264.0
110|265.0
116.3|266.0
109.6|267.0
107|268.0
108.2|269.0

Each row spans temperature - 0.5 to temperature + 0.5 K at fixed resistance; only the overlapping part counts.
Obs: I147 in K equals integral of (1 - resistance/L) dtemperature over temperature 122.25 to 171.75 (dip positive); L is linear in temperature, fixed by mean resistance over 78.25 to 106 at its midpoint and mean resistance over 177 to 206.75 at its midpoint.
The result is -3.0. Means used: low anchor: 117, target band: 126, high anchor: 121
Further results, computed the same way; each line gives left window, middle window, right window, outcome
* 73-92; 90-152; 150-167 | -3.8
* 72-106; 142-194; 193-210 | -2.7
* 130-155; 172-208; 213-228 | 1.3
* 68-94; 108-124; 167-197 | -2.1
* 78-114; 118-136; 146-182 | -1.0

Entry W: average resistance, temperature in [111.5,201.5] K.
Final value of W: 125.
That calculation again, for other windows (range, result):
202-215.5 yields 123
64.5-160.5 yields 122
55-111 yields 114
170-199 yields 122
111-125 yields 132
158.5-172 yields 127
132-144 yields 126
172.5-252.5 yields 123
